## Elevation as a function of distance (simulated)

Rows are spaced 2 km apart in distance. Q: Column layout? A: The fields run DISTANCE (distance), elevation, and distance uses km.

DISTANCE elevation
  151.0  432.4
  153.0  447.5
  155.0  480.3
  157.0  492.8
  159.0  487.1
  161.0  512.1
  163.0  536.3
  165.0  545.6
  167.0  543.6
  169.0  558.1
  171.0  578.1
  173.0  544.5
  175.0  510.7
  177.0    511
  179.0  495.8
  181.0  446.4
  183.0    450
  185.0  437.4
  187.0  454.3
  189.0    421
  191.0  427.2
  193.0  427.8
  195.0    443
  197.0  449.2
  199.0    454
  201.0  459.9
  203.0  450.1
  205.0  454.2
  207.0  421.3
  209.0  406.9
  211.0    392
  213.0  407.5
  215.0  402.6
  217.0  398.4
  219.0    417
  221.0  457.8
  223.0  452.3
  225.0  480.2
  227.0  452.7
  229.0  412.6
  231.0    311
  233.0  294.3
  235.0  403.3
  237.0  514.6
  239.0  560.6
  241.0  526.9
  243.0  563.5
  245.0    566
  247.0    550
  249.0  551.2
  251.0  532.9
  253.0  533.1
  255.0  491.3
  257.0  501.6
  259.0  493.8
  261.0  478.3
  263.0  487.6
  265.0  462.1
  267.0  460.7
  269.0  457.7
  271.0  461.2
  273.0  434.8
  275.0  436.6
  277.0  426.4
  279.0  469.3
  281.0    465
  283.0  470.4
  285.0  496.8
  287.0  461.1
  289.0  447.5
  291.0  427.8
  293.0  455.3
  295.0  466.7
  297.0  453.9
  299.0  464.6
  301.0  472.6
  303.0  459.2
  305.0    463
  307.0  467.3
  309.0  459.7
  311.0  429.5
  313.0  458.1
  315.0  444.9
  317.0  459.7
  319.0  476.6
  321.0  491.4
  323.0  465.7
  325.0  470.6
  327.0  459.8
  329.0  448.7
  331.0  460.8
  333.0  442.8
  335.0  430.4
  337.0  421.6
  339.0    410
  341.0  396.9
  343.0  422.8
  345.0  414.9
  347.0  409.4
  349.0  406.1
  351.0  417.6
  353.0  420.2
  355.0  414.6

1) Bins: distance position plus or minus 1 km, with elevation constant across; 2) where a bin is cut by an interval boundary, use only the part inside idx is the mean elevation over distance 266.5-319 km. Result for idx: 457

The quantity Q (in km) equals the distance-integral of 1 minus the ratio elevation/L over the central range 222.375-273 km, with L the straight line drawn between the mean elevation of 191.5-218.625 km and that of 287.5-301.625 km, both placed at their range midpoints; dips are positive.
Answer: -4.39 km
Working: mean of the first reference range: 428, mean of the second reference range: 455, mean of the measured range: 479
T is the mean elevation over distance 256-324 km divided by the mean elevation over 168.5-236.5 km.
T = 1.04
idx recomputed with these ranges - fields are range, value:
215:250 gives 464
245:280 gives 486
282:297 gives 460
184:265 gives 459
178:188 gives 457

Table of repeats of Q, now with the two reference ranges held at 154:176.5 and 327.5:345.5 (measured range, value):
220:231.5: 1.4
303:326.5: -1.1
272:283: 0.3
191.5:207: 1.9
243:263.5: -1.9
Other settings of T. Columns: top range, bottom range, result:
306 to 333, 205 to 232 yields 1.10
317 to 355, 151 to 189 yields 0.88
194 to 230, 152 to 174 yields 0.83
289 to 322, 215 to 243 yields 1.04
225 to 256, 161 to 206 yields 1.00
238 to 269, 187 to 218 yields 1.20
